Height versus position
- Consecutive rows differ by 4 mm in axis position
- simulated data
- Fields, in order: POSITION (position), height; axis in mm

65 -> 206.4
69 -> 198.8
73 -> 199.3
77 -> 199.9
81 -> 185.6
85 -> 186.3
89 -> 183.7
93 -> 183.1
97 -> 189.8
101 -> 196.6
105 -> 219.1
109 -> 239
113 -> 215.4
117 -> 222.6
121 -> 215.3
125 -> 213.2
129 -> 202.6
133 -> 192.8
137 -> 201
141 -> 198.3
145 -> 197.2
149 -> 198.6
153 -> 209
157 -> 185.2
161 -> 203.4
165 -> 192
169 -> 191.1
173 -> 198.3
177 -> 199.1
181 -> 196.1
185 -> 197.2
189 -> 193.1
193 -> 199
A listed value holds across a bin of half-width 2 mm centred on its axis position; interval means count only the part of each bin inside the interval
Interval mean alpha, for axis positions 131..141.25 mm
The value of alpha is 197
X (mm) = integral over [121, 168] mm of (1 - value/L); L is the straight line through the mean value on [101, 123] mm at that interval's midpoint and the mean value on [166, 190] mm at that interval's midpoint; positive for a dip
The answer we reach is 1.8 mm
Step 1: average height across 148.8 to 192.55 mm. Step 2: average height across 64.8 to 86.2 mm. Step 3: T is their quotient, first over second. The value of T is 1.01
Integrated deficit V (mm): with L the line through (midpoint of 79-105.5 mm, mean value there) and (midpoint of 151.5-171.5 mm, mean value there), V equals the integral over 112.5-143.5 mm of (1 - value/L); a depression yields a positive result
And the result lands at -2.2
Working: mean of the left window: 190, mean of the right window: 196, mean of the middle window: 207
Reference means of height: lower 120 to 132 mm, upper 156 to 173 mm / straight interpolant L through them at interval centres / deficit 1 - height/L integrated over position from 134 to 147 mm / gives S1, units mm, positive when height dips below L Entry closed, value 0.3 mm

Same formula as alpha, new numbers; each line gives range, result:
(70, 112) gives 199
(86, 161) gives 203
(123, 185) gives 198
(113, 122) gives 219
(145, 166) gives 198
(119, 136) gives 206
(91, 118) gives 209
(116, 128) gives 215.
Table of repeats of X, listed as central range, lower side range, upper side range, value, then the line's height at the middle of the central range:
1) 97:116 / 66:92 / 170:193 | -2.09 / 194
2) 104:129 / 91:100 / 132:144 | -3.49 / 193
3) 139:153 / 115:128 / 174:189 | 0.57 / 208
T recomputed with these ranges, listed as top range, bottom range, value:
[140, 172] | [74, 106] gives 1.02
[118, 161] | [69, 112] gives 1.02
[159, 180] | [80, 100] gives 1.06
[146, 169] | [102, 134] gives 0.92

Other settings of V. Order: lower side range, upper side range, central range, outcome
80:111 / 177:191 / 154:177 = 0.16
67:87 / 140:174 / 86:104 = 0.44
